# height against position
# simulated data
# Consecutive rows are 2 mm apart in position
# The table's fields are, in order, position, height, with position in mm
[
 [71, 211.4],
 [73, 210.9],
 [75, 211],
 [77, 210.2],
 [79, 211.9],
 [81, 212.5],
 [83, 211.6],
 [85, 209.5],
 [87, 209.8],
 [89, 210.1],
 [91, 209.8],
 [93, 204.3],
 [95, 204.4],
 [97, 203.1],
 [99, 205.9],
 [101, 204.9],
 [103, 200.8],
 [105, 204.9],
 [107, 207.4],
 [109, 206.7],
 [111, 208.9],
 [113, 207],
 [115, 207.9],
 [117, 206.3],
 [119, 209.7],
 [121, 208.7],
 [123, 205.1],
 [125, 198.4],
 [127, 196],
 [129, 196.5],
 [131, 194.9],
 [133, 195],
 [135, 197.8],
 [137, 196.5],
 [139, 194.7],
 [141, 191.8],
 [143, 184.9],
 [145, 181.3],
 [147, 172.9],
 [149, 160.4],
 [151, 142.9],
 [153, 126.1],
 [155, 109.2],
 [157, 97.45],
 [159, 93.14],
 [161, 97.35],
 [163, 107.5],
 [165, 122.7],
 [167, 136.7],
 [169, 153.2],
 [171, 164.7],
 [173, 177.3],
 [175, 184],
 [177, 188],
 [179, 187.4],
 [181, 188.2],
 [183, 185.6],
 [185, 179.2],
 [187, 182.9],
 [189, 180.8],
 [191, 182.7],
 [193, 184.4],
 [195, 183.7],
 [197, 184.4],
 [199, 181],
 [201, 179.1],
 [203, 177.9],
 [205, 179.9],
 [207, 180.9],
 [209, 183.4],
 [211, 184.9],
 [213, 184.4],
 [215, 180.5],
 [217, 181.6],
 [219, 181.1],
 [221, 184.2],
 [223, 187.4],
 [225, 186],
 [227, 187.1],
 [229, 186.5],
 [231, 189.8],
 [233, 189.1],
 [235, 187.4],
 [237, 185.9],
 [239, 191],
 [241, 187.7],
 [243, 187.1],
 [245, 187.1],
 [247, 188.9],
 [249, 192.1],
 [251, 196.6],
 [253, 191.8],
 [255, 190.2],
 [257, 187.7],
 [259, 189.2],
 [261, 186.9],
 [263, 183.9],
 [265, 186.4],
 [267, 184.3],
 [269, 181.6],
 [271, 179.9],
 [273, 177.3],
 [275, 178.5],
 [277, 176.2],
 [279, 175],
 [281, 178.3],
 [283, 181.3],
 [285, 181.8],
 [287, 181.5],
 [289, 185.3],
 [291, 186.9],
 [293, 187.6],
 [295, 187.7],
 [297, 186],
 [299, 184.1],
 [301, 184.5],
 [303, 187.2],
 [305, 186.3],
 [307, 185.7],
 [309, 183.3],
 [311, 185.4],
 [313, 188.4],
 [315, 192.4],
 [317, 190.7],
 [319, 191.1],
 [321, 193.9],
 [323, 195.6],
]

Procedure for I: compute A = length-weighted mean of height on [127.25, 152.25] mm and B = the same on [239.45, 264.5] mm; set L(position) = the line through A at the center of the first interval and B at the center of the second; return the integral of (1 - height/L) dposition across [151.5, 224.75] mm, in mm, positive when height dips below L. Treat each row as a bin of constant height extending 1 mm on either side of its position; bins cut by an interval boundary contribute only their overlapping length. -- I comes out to 8.1 mm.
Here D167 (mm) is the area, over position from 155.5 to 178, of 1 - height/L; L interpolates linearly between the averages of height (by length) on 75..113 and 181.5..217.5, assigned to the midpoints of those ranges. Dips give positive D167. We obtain 6.2 mm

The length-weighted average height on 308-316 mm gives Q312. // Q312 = 187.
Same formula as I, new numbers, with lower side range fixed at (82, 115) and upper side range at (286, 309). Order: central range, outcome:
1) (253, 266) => 0.1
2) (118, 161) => 6.5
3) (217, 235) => 0.7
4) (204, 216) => 0.8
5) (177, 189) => 0.8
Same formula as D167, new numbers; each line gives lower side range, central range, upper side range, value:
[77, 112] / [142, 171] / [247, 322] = 9.4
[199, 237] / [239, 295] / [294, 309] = 0.0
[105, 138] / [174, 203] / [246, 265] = 1.9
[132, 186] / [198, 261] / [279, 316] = -4.9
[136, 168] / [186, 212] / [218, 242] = -1.8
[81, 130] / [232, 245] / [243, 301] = 0.1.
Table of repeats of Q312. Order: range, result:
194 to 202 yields 182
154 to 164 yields 101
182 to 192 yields 182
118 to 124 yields 208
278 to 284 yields 178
